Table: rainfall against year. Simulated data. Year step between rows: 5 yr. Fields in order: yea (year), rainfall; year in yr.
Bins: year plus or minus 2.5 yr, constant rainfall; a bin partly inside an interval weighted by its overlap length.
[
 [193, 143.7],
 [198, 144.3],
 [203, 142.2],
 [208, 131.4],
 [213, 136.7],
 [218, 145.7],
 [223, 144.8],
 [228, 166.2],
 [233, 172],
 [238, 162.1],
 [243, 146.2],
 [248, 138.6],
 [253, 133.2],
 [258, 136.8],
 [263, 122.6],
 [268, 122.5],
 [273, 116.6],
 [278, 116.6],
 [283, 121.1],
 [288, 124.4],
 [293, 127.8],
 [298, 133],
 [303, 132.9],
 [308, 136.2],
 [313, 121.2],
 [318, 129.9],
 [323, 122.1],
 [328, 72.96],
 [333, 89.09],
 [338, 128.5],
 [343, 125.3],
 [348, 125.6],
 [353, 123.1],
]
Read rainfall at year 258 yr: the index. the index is 136.8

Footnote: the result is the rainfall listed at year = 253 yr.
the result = 133.2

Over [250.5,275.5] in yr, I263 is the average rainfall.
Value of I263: 126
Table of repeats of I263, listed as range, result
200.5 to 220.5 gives 139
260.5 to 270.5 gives 123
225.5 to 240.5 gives 167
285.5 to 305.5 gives 130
